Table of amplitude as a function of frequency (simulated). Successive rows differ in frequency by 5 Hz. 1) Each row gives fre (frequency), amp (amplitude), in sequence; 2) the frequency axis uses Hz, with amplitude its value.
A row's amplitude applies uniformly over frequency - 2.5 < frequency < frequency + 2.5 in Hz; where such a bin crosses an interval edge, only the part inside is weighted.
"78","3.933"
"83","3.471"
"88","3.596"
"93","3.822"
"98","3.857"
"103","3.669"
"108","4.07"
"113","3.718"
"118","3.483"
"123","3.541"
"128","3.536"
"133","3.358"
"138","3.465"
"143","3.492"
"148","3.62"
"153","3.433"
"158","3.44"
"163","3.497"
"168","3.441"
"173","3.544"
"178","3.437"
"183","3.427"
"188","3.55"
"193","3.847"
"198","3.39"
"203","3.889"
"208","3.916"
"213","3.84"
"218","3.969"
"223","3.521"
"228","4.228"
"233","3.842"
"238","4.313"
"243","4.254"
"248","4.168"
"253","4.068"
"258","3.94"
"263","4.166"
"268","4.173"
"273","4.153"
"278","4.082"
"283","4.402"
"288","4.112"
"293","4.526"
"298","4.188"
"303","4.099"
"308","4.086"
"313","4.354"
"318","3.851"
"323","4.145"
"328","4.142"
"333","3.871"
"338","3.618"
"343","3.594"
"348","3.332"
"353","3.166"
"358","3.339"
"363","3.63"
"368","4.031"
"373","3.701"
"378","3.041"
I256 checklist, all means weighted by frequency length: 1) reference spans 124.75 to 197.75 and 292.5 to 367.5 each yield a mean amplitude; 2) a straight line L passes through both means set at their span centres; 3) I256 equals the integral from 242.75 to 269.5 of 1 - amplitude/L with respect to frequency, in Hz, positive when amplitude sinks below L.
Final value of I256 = -3.0 Hz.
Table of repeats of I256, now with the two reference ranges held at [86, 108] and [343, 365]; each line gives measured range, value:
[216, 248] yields -4.1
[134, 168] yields 2.0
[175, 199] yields 0.7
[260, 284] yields -4.6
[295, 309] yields -2.7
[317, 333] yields -2.8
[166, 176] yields 0.5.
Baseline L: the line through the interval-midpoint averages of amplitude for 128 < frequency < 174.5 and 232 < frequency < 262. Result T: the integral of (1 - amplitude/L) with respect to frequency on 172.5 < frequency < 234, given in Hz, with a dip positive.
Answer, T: 1.6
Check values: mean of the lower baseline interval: 3.48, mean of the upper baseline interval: 4.11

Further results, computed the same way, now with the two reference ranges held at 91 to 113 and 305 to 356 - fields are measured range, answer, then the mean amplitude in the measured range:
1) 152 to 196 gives 3.6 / 3.51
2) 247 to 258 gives -0.7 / 4.07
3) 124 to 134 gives 0.9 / 3.47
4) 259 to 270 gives -0.9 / 4.14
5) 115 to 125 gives 0.8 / 3.52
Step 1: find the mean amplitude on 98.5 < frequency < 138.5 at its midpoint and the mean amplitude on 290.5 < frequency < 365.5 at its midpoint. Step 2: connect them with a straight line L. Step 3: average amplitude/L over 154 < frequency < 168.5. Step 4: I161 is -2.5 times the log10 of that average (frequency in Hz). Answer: 0.07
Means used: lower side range 3.62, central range 3.46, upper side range 3.86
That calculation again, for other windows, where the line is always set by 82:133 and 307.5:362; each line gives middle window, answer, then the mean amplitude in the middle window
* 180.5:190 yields 0.06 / 3.49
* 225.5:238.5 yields -0.11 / 4.1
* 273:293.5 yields -0.14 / 4.24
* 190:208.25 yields -0.01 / 3.74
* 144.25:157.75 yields 0.05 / 3.51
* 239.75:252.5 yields -0.13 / 4.19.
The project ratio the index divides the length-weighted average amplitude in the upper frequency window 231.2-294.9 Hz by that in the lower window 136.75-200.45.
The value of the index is 1.2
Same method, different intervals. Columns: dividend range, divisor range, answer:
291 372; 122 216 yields 1.08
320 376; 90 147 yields 1.01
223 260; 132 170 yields 1.17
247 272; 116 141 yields 1.18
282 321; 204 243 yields 1.06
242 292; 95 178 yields 1.17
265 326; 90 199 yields 1.17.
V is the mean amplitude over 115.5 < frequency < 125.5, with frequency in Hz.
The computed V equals 3.51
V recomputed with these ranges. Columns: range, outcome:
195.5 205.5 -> 3.64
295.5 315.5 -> 4.18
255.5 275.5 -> 4.11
